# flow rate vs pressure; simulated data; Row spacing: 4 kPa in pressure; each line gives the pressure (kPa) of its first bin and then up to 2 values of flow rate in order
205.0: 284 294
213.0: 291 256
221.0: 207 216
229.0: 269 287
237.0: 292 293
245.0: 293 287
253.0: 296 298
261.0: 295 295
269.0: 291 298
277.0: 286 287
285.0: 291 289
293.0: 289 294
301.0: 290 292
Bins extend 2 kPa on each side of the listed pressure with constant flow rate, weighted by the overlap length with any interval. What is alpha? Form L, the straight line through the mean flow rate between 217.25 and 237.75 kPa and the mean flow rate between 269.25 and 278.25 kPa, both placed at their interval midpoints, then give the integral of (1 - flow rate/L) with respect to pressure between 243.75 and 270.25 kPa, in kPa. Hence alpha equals -1.53 kPa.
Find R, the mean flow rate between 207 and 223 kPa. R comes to 262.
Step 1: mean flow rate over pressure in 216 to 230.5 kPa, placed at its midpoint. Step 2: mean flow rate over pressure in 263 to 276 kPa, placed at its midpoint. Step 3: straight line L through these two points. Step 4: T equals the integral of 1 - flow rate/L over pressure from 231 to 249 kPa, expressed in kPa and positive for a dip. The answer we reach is -2.4 kPa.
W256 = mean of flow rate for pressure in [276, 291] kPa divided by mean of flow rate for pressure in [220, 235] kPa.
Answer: 1.2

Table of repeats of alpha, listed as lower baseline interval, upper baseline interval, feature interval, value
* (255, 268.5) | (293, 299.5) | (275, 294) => 0.32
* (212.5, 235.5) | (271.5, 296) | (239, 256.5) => -1.64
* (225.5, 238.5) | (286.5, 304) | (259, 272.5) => -0.52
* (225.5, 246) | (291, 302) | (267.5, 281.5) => -0.16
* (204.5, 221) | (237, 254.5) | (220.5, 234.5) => 1.69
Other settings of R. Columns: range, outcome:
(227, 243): 285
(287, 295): 289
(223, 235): 257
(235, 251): 291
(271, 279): 292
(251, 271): 295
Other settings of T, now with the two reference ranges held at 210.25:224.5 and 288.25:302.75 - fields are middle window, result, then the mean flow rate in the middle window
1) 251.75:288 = -2.06 kPa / 293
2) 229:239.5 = -1.10 kPa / 286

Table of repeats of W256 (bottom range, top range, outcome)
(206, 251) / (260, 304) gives 1.07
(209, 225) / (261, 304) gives 1.15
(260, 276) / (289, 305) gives 0.99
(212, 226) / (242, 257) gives 1.22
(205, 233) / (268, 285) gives 1.12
